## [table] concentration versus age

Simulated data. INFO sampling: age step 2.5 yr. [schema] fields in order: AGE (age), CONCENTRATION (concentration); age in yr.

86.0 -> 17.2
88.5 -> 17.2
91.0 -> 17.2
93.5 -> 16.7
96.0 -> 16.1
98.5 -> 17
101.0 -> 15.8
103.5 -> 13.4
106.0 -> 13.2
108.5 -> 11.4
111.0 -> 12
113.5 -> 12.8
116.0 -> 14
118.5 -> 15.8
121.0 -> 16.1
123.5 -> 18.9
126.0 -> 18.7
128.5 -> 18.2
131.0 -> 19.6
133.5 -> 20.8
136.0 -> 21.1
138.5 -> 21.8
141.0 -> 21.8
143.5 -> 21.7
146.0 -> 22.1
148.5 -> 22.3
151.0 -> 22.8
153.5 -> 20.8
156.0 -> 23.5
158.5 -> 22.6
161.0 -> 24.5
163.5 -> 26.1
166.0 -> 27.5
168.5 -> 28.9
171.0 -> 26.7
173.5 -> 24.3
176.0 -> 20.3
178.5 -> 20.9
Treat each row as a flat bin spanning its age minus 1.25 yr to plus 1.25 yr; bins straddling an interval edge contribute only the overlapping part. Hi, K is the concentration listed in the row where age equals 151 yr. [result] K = 22.8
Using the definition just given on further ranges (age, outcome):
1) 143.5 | 21.7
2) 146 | 22.1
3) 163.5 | 26.1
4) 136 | 21.1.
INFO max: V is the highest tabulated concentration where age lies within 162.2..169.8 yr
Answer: 28.9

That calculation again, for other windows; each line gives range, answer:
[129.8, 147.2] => 22.1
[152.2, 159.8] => 23.5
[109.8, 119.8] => 15.8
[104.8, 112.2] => 13.2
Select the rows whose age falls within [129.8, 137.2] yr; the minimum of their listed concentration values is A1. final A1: 19.6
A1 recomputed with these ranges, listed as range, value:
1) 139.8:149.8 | 21.7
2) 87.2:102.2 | 15.8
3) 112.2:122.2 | 12.8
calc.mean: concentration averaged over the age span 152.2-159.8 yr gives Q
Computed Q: 22.3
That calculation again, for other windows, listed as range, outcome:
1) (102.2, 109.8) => 12.7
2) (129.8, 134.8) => 20.2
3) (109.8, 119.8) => 13.7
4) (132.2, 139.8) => 21.2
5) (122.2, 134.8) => 19.2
